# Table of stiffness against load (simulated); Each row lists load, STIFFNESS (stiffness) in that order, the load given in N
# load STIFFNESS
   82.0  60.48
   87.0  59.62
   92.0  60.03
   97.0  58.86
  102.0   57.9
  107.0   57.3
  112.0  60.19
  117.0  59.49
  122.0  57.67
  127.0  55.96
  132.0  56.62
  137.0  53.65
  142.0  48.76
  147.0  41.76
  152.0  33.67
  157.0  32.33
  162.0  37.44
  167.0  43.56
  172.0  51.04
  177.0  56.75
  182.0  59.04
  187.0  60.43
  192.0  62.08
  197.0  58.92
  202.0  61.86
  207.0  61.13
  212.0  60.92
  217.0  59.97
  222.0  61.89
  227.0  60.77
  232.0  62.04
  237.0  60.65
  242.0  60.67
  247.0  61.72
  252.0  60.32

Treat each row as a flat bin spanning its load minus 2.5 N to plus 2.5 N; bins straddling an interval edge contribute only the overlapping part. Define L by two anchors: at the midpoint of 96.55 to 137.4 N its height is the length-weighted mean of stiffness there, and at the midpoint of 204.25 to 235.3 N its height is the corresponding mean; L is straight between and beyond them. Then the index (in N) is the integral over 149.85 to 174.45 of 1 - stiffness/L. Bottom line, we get 8.1 N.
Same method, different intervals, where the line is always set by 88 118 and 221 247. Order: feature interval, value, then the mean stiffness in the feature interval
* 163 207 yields 2.98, 56.3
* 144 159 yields 5.85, 36.5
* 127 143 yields 1.52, 53.9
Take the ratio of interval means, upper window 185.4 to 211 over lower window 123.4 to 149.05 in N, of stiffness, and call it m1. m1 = 1.18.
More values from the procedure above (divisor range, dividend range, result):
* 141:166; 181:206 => 1.57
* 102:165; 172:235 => 1.21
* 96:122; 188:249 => 1.04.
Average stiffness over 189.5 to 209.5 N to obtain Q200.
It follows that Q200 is 61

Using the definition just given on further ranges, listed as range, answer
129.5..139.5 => 55.1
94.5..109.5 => 58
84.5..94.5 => 59.8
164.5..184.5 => 52.6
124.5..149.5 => 51.3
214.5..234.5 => 61.2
